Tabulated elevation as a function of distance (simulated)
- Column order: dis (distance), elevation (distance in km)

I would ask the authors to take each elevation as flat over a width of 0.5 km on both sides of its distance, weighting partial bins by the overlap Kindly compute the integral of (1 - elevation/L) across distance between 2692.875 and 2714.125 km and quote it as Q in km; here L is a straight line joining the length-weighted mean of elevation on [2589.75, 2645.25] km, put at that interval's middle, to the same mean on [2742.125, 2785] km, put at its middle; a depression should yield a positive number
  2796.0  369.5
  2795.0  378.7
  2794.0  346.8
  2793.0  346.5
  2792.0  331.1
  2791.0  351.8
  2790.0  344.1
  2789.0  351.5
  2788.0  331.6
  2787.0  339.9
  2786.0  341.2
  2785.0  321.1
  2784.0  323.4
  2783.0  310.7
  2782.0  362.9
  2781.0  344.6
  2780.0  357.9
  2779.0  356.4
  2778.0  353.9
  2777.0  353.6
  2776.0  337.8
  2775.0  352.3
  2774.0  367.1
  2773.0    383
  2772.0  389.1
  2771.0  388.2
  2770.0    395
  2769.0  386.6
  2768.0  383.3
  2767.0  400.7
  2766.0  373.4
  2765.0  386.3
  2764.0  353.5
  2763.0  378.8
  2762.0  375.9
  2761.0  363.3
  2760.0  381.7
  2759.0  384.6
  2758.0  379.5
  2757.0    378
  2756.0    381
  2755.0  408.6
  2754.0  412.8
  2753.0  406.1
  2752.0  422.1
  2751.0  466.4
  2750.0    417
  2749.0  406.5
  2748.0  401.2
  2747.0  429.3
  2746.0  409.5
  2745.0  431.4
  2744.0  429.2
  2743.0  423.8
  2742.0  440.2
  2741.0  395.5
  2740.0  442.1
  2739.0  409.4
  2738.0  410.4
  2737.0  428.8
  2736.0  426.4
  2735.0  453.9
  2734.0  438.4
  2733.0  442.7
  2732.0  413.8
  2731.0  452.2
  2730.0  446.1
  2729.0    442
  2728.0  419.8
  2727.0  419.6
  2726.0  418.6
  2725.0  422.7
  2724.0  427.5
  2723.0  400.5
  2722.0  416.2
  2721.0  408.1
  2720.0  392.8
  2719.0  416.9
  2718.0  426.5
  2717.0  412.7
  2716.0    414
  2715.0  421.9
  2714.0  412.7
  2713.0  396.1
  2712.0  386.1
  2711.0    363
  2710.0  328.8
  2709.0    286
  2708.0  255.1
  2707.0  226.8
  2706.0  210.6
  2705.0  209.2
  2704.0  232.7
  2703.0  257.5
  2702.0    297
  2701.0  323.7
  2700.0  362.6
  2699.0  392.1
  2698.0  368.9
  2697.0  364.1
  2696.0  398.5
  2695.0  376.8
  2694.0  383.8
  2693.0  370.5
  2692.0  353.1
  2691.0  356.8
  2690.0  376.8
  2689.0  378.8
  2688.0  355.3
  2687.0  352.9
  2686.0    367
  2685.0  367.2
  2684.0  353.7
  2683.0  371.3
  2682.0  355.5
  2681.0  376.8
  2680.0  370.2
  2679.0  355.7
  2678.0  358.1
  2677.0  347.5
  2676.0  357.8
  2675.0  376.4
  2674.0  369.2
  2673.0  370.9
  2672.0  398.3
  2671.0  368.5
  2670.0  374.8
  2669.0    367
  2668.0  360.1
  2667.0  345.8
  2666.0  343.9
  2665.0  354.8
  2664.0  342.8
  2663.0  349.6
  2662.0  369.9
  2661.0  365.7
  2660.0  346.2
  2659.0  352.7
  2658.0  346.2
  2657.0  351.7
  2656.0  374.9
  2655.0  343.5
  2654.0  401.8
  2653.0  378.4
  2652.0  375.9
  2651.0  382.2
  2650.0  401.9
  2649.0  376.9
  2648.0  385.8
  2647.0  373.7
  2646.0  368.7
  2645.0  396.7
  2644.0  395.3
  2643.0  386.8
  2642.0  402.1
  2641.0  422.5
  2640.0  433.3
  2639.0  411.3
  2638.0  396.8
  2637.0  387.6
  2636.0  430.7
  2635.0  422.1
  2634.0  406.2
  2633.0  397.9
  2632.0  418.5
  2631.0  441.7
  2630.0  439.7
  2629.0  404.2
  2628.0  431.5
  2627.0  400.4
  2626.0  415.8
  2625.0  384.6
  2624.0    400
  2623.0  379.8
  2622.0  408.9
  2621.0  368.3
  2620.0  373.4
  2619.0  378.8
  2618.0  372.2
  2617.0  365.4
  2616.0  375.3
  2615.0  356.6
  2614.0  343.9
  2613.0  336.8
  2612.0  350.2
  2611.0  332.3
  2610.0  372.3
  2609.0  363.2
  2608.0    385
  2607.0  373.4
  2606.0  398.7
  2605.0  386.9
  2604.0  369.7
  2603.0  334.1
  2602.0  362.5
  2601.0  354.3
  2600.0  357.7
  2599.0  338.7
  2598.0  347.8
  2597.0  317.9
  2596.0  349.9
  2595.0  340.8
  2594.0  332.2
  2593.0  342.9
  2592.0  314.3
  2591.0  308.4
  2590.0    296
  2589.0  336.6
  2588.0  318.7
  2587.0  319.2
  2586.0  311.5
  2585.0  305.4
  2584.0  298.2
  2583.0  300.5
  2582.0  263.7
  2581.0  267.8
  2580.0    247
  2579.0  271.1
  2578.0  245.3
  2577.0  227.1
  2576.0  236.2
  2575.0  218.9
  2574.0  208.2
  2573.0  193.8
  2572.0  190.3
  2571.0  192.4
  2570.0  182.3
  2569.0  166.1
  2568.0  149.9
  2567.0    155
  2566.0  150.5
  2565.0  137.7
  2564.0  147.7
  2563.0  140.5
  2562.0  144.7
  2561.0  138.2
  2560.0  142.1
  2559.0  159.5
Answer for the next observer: 3.1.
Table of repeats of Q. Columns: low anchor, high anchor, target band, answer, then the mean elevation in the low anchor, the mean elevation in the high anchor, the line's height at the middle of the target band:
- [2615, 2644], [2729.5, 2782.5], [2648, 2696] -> 4.1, 401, 398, 400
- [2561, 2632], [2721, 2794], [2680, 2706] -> 0.9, 310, 391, 359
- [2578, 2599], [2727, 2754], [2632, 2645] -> -2.3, 309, 427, 347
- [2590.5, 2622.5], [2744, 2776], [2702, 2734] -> 0.8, 357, 393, 383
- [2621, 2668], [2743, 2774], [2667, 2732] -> 4.1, 387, 397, 392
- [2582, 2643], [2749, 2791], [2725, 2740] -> -2.4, 368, 372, 371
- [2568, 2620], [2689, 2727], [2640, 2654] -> -2.4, 310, 360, 333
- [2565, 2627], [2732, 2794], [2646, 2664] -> -1.7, 312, 385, 337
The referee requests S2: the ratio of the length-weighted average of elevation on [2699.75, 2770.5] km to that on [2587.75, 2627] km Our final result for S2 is 1.1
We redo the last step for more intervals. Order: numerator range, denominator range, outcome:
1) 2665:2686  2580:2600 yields 1.15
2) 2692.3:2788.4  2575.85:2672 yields 1.06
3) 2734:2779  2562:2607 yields 1.46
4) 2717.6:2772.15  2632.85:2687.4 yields 1.09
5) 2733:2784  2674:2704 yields 1.10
